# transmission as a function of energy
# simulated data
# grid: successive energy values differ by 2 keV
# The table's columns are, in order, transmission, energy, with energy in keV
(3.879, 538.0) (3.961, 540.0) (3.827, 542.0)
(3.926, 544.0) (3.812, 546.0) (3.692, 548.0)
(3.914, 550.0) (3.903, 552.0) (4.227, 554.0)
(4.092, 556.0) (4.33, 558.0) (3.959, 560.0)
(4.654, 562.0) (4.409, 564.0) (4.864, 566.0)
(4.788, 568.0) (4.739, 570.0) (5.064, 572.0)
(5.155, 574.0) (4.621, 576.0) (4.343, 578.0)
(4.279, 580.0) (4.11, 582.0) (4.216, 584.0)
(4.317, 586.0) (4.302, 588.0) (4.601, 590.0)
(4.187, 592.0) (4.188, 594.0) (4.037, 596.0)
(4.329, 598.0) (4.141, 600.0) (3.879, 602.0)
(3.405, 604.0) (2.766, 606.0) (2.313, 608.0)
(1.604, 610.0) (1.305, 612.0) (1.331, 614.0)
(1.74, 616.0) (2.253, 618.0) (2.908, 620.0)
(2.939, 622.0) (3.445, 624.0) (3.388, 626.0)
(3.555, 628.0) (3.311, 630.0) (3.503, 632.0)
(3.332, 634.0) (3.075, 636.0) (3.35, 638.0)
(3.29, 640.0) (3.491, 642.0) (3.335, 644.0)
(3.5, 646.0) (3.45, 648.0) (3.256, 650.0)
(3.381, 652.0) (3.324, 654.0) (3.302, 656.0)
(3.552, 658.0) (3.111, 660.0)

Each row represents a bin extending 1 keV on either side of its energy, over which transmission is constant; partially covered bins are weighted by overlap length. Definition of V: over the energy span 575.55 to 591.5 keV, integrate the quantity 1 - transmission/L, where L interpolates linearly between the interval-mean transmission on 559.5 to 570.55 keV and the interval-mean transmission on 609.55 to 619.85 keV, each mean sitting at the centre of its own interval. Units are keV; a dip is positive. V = -3.73 keV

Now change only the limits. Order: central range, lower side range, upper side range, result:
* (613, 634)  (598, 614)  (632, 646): 1.61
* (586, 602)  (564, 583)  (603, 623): -3.98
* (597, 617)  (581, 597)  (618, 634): 5.92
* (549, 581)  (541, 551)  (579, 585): -3.40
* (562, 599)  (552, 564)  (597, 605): -3.60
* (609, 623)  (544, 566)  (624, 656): 6.12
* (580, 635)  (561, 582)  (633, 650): 9.30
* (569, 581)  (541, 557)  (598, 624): -4.62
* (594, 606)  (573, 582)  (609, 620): -4.31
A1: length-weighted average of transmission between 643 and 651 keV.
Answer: 3.39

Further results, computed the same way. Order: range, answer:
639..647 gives 3.4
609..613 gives 1.45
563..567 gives 4.64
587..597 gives 4.26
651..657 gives 3.34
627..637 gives 3.36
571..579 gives 4.8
